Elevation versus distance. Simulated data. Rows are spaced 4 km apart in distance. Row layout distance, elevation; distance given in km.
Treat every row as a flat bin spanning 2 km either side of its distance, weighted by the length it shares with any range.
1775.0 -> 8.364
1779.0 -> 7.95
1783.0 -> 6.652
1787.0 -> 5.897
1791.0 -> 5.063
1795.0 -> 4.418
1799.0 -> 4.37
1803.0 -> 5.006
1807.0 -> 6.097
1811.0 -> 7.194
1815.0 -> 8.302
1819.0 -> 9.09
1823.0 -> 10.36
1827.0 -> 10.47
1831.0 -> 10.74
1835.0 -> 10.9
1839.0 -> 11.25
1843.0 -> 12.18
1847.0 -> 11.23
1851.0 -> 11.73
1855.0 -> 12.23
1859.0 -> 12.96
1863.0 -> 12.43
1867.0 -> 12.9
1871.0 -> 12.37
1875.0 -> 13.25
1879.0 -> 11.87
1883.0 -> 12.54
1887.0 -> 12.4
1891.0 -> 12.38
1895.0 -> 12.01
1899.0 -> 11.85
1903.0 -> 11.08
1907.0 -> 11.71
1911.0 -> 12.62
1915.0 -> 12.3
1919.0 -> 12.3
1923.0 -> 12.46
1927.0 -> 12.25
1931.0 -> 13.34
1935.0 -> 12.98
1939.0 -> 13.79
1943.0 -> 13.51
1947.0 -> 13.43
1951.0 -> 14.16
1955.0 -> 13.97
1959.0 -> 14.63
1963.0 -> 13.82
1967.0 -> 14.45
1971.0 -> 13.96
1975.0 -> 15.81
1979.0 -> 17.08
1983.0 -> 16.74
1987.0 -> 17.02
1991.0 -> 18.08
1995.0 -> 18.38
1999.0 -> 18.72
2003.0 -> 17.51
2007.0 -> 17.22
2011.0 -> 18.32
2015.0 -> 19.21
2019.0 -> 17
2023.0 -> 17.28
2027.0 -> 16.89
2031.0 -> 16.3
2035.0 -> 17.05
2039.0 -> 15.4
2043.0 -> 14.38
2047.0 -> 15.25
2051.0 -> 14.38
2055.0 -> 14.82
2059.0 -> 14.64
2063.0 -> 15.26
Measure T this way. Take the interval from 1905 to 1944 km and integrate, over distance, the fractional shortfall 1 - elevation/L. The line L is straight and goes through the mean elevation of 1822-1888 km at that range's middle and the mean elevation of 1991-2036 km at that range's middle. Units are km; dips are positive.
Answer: 4.6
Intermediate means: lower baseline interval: 11.9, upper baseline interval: 17.7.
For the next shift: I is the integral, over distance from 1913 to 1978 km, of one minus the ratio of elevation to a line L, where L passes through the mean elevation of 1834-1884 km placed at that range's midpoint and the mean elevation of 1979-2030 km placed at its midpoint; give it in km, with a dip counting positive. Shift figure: 7.6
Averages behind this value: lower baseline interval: 12.2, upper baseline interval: 17.6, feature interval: 13.6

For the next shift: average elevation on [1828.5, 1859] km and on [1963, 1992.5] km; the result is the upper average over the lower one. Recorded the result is 1.38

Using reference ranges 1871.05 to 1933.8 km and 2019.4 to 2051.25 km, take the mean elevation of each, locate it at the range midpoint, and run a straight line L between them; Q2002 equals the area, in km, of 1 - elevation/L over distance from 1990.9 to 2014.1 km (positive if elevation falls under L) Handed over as -4.6 km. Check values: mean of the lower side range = 12.3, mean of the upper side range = 16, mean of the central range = 18.1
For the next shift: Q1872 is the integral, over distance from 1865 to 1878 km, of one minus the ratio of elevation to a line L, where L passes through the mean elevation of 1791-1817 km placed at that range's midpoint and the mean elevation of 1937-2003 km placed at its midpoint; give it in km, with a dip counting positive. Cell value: -4.0 km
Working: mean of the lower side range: 5.83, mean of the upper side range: 15.5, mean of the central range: 12.8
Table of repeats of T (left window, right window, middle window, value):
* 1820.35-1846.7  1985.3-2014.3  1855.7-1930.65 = 5.9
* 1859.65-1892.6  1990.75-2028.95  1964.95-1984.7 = 1.1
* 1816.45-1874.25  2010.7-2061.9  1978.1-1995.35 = -2.8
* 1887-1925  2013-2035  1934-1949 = 0.2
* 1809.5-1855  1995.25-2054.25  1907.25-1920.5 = 0.8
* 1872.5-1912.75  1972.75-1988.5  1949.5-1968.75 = 1.6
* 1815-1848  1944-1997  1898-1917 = 1.9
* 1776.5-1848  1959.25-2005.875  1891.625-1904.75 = 0.6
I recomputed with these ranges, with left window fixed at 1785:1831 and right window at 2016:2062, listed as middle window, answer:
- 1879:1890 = -2.61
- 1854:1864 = -3.94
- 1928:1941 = -1.54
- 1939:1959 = -2.30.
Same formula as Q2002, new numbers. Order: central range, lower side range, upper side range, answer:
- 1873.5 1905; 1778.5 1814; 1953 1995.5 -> -3.5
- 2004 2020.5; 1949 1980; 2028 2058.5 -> -3.1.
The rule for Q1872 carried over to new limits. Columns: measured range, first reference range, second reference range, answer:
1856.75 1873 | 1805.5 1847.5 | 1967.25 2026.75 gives -1.7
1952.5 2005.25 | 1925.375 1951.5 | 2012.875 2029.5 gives -2.5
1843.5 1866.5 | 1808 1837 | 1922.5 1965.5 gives -3.5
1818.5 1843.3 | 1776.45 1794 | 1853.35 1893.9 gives -3.0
